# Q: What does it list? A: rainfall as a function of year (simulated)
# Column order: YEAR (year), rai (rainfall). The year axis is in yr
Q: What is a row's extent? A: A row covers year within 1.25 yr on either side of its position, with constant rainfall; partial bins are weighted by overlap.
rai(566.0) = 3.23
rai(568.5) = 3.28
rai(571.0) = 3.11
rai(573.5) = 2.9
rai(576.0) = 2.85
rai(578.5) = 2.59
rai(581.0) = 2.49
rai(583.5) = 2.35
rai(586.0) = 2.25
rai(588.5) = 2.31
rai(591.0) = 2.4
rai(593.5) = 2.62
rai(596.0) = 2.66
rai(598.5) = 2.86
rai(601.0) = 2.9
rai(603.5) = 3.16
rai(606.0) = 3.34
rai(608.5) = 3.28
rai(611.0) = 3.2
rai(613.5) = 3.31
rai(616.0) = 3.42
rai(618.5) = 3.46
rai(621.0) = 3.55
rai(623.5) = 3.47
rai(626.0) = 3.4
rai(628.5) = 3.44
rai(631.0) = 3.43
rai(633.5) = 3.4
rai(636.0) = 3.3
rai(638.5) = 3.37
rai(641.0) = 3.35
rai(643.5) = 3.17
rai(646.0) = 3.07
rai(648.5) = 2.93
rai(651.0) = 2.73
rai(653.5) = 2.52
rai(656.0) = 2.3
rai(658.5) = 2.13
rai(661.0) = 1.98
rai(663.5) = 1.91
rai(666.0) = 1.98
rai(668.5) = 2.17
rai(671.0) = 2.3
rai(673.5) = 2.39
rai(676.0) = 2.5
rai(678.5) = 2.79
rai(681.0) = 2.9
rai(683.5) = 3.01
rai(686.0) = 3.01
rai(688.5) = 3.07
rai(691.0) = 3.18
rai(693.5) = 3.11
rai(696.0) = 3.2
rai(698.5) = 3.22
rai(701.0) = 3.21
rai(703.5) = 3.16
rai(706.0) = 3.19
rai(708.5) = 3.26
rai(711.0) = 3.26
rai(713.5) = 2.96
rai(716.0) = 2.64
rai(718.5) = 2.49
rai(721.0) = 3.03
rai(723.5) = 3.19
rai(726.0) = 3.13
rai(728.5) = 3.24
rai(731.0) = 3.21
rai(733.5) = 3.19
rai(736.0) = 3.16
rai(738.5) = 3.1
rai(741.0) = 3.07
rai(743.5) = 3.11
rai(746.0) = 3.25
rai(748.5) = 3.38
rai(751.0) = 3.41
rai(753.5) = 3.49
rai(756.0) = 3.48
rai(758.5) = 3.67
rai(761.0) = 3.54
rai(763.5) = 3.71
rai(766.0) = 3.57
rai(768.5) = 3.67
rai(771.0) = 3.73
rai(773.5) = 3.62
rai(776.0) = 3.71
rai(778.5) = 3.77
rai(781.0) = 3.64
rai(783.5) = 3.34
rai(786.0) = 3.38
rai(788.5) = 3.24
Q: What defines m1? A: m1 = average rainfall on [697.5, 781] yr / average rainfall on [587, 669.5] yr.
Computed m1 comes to 1.13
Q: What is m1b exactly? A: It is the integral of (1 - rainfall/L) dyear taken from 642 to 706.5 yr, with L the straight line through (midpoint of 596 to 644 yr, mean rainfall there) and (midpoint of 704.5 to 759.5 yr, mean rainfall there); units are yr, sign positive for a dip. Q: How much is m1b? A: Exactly 10.0 yr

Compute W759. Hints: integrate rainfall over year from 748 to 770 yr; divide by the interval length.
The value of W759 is 3.55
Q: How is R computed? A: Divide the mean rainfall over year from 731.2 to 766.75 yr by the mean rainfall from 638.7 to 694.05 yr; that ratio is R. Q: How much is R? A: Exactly 1.26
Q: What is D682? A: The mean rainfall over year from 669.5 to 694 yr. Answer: 2.81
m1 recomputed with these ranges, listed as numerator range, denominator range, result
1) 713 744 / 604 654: 0.93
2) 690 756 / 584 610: 1.14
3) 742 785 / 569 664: 1.21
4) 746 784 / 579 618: 1.26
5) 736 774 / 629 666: 1.22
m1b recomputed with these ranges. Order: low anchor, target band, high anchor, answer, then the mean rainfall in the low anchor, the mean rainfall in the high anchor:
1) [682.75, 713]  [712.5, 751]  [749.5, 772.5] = 3.40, 3.15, 3.58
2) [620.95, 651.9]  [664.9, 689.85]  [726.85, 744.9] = 4.68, 3.27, 3.15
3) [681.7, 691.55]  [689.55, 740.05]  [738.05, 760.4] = 1.18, 3.05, 3.34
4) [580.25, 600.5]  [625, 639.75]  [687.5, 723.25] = -3.67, 2.51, 3.07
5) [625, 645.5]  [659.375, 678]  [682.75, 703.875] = 5.90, 3.35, 3.13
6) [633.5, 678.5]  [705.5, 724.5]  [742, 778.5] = 0.85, 2.62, 3.53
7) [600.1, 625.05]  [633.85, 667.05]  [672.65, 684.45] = 3.26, 3.32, 2.72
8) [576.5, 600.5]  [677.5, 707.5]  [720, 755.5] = -0.82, 2.53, 3.22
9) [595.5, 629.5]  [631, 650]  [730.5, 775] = 0.32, 3.26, 3.41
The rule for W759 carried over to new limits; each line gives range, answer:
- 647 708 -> 2.71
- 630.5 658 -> 3.02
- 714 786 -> 3.34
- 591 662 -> 3.05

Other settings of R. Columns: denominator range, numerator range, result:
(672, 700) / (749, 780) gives 1.23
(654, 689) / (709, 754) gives 1.28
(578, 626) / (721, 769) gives 1.13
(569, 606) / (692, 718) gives 1.15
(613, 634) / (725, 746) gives 0.92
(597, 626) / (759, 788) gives 1.10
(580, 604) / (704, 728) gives 1.17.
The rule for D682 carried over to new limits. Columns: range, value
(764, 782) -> 3.67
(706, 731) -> 3.04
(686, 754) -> 3.14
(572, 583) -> 2.69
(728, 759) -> 3.28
